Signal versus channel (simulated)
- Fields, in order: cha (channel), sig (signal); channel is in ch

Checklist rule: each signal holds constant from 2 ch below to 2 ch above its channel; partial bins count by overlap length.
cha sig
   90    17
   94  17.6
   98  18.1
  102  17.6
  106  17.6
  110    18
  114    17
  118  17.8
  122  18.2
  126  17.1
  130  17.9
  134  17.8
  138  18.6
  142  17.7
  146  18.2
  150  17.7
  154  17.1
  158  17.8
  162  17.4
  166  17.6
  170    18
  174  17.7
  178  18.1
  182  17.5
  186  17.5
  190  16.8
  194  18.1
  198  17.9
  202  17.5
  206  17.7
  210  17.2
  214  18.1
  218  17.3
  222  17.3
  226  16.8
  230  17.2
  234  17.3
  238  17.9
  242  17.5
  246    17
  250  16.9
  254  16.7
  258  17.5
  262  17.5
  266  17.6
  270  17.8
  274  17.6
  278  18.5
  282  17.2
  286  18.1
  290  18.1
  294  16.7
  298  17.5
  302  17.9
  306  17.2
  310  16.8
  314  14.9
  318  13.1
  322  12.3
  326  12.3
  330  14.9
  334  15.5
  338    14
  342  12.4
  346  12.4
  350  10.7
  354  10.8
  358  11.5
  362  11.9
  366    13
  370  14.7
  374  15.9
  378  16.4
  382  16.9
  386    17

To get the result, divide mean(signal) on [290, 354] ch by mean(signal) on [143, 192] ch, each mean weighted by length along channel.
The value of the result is 0.83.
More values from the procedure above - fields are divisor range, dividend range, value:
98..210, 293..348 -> 0.84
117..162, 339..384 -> 0.75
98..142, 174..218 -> 0.99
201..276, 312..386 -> 0.78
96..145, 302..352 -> 0.79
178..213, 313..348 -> 0.77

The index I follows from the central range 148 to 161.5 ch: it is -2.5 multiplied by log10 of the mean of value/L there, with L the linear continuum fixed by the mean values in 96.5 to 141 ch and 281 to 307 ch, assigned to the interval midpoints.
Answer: 0.01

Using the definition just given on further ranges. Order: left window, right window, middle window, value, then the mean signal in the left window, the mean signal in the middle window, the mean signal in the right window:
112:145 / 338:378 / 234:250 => -0.135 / 17.8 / 17.4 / 12.8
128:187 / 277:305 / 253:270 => 0.017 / 17.8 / 17.4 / 17.7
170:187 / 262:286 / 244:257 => 0.052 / 17.7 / 16.9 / 17.8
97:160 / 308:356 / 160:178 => -0.053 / 17.8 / 17.7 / 13.3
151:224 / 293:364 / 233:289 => -0.119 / 17.6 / 17.5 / 14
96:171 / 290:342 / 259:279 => -0.120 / 17.7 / 17.8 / 15.3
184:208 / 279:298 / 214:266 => 0.018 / 17.6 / 17.3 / 17.6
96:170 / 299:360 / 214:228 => -0.083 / 17.7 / 17.3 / 13.8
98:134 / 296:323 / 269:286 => -0.109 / 17.7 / 17.8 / 15.8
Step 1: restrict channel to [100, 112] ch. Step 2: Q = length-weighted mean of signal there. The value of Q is 17.7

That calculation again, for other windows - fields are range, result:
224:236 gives 17.1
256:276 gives 17.6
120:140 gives 17.9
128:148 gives 18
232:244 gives 17.6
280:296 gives 17.5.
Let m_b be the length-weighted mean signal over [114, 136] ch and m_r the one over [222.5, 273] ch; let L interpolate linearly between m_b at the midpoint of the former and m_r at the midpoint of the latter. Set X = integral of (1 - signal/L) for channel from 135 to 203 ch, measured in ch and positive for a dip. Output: -0.6 ch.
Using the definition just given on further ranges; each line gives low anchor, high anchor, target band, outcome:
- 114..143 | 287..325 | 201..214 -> -0.4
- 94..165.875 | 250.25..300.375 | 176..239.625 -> 0.4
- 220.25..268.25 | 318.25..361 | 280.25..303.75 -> -4.1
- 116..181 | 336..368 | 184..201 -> -1.0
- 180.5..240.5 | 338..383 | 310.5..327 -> 1.1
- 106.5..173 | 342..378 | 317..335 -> 0.0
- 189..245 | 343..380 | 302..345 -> -0.8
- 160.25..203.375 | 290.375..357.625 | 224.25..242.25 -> -1.0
